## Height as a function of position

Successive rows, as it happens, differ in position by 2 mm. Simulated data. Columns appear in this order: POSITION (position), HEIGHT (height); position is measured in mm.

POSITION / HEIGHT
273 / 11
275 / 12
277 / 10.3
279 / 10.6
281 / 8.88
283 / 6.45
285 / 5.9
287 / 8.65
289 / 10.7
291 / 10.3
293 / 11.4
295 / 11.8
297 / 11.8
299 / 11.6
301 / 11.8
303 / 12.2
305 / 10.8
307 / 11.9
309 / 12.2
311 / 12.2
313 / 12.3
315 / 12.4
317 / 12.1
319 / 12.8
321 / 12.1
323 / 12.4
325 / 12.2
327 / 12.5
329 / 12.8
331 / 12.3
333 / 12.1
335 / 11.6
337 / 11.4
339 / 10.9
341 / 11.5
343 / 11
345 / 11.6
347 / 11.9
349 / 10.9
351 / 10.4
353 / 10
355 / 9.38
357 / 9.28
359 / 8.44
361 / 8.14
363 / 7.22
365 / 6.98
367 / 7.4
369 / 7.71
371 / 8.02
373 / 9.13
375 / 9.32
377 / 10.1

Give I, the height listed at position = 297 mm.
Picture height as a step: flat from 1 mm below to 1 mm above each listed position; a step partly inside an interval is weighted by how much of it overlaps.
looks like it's 11.8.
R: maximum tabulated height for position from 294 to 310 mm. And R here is 12.2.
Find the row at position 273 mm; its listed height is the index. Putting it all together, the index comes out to 11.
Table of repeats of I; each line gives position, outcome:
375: 9.32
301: 11.8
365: 6.98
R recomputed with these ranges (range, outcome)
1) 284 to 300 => 11.8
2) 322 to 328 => 12.5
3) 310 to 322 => 12.8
